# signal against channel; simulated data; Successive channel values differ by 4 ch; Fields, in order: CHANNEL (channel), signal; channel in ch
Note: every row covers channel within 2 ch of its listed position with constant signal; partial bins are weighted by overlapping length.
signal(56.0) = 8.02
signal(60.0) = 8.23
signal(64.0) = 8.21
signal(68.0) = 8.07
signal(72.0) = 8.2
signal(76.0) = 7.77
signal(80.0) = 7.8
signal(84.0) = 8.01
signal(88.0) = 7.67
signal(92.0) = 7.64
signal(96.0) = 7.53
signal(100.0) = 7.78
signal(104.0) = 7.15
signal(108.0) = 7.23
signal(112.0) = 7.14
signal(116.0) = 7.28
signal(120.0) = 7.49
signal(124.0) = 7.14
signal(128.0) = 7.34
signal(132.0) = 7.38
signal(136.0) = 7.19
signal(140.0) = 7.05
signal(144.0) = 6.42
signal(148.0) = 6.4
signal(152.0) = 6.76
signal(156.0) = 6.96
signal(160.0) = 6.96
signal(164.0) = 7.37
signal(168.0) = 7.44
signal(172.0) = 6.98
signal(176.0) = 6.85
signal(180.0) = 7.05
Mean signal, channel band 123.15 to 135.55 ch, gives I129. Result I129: 7.29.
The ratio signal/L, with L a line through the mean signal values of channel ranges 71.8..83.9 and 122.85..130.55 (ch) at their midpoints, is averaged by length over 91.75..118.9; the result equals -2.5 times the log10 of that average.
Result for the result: 0.02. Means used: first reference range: 7.9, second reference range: 7.26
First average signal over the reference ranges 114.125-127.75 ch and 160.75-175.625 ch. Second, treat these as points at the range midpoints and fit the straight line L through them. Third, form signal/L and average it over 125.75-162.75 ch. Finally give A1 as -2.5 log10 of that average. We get 0.05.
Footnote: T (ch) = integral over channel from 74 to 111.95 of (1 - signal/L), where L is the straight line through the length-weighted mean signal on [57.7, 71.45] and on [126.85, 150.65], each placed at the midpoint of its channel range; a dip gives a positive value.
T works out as 0.52 ch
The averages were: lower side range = 8.17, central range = 7.6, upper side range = 6.94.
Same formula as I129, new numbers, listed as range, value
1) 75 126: 7.5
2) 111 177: 7.07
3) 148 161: 6.81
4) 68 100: 7.82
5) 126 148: 7.01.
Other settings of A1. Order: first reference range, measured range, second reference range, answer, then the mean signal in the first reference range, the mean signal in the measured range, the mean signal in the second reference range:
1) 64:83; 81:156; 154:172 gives 0.05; 7.99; 7.25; 7.16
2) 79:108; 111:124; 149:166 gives 0.01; 7.62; 7.29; 6.98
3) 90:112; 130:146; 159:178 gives 0.04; 7.44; 7.01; 7.13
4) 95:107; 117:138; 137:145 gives -0.04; 7.46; 7.31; 6.83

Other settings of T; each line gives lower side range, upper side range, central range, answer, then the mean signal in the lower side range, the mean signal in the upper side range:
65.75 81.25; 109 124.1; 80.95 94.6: 0.0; 7.97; 7.28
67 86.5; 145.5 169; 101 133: 0.7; 7.96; 6.95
